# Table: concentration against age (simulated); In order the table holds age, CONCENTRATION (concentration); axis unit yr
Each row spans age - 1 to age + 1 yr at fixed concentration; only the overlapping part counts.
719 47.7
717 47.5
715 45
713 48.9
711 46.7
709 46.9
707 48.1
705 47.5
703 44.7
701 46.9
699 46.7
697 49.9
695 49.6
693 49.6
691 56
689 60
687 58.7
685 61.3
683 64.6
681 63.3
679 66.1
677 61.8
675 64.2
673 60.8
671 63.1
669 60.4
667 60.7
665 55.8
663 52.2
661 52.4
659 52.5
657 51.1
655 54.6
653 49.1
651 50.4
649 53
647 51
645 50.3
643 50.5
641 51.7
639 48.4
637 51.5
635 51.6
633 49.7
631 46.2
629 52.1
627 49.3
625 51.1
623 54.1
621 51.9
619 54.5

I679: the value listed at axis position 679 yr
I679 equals 66.1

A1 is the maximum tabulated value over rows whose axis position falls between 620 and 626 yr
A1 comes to 54.1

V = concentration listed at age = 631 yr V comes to 46.2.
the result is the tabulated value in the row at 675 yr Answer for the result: 64.2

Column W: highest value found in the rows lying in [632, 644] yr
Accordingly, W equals 51.7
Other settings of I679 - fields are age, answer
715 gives 45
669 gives 60.4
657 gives 51.1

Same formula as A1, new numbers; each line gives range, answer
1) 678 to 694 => 66.1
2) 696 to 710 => 49.9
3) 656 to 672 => 63.1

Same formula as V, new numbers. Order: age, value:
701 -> 46.9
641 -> 51.7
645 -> 50.3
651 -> 50.4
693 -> 49.6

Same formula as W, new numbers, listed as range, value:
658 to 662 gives 52.5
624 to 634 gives 52.1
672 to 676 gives 64.2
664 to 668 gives 60.7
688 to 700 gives 60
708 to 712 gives 46.9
